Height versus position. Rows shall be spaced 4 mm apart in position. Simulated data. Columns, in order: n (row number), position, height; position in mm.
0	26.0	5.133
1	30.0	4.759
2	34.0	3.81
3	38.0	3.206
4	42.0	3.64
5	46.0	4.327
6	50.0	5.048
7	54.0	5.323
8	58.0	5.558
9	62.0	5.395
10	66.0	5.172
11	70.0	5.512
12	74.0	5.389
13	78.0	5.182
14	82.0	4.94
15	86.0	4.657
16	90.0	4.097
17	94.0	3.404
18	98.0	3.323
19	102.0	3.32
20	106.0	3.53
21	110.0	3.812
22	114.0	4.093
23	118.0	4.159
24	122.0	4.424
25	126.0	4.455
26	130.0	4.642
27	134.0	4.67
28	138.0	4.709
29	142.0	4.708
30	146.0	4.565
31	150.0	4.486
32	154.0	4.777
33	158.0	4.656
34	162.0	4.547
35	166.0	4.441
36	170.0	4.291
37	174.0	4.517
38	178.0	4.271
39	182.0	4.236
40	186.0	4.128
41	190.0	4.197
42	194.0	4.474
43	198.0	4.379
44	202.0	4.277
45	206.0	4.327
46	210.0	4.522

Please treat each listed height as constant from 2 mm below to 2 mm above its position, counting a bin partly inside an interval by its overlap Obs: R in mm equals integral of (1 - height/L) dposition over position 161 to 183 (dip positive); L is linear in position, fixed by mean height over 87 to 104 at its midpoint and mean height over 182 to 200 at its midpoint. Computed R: -1.2 mm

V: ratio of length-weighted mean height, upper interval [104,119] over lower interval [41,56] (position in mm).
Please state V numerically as 0.84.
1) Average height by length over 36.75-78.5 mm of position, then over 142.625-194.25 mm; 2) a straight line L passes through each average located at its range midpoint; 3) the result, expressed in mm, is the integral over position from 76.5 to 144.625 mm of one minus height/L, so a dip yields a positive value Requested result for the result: 6.4 mm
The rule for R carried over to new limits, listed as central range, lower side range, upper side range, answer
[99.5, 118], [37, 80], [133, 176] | 3.9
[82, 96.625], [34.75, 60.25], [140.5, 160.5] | 1.3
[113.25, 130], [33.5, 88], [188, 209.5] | 1.0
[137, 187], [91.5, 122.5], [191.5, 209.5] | -4.7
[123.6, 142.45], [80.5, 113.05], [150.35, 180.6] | -1.9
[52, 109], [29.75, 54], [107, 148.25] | -4.5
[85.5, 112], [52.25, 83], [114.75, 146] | 6.7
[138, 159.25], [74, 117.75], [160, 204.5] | -2.0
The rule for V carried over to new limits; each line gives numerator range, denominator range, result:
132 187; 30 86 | 0.94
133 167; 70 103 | 1.05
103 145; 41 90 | 0.86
